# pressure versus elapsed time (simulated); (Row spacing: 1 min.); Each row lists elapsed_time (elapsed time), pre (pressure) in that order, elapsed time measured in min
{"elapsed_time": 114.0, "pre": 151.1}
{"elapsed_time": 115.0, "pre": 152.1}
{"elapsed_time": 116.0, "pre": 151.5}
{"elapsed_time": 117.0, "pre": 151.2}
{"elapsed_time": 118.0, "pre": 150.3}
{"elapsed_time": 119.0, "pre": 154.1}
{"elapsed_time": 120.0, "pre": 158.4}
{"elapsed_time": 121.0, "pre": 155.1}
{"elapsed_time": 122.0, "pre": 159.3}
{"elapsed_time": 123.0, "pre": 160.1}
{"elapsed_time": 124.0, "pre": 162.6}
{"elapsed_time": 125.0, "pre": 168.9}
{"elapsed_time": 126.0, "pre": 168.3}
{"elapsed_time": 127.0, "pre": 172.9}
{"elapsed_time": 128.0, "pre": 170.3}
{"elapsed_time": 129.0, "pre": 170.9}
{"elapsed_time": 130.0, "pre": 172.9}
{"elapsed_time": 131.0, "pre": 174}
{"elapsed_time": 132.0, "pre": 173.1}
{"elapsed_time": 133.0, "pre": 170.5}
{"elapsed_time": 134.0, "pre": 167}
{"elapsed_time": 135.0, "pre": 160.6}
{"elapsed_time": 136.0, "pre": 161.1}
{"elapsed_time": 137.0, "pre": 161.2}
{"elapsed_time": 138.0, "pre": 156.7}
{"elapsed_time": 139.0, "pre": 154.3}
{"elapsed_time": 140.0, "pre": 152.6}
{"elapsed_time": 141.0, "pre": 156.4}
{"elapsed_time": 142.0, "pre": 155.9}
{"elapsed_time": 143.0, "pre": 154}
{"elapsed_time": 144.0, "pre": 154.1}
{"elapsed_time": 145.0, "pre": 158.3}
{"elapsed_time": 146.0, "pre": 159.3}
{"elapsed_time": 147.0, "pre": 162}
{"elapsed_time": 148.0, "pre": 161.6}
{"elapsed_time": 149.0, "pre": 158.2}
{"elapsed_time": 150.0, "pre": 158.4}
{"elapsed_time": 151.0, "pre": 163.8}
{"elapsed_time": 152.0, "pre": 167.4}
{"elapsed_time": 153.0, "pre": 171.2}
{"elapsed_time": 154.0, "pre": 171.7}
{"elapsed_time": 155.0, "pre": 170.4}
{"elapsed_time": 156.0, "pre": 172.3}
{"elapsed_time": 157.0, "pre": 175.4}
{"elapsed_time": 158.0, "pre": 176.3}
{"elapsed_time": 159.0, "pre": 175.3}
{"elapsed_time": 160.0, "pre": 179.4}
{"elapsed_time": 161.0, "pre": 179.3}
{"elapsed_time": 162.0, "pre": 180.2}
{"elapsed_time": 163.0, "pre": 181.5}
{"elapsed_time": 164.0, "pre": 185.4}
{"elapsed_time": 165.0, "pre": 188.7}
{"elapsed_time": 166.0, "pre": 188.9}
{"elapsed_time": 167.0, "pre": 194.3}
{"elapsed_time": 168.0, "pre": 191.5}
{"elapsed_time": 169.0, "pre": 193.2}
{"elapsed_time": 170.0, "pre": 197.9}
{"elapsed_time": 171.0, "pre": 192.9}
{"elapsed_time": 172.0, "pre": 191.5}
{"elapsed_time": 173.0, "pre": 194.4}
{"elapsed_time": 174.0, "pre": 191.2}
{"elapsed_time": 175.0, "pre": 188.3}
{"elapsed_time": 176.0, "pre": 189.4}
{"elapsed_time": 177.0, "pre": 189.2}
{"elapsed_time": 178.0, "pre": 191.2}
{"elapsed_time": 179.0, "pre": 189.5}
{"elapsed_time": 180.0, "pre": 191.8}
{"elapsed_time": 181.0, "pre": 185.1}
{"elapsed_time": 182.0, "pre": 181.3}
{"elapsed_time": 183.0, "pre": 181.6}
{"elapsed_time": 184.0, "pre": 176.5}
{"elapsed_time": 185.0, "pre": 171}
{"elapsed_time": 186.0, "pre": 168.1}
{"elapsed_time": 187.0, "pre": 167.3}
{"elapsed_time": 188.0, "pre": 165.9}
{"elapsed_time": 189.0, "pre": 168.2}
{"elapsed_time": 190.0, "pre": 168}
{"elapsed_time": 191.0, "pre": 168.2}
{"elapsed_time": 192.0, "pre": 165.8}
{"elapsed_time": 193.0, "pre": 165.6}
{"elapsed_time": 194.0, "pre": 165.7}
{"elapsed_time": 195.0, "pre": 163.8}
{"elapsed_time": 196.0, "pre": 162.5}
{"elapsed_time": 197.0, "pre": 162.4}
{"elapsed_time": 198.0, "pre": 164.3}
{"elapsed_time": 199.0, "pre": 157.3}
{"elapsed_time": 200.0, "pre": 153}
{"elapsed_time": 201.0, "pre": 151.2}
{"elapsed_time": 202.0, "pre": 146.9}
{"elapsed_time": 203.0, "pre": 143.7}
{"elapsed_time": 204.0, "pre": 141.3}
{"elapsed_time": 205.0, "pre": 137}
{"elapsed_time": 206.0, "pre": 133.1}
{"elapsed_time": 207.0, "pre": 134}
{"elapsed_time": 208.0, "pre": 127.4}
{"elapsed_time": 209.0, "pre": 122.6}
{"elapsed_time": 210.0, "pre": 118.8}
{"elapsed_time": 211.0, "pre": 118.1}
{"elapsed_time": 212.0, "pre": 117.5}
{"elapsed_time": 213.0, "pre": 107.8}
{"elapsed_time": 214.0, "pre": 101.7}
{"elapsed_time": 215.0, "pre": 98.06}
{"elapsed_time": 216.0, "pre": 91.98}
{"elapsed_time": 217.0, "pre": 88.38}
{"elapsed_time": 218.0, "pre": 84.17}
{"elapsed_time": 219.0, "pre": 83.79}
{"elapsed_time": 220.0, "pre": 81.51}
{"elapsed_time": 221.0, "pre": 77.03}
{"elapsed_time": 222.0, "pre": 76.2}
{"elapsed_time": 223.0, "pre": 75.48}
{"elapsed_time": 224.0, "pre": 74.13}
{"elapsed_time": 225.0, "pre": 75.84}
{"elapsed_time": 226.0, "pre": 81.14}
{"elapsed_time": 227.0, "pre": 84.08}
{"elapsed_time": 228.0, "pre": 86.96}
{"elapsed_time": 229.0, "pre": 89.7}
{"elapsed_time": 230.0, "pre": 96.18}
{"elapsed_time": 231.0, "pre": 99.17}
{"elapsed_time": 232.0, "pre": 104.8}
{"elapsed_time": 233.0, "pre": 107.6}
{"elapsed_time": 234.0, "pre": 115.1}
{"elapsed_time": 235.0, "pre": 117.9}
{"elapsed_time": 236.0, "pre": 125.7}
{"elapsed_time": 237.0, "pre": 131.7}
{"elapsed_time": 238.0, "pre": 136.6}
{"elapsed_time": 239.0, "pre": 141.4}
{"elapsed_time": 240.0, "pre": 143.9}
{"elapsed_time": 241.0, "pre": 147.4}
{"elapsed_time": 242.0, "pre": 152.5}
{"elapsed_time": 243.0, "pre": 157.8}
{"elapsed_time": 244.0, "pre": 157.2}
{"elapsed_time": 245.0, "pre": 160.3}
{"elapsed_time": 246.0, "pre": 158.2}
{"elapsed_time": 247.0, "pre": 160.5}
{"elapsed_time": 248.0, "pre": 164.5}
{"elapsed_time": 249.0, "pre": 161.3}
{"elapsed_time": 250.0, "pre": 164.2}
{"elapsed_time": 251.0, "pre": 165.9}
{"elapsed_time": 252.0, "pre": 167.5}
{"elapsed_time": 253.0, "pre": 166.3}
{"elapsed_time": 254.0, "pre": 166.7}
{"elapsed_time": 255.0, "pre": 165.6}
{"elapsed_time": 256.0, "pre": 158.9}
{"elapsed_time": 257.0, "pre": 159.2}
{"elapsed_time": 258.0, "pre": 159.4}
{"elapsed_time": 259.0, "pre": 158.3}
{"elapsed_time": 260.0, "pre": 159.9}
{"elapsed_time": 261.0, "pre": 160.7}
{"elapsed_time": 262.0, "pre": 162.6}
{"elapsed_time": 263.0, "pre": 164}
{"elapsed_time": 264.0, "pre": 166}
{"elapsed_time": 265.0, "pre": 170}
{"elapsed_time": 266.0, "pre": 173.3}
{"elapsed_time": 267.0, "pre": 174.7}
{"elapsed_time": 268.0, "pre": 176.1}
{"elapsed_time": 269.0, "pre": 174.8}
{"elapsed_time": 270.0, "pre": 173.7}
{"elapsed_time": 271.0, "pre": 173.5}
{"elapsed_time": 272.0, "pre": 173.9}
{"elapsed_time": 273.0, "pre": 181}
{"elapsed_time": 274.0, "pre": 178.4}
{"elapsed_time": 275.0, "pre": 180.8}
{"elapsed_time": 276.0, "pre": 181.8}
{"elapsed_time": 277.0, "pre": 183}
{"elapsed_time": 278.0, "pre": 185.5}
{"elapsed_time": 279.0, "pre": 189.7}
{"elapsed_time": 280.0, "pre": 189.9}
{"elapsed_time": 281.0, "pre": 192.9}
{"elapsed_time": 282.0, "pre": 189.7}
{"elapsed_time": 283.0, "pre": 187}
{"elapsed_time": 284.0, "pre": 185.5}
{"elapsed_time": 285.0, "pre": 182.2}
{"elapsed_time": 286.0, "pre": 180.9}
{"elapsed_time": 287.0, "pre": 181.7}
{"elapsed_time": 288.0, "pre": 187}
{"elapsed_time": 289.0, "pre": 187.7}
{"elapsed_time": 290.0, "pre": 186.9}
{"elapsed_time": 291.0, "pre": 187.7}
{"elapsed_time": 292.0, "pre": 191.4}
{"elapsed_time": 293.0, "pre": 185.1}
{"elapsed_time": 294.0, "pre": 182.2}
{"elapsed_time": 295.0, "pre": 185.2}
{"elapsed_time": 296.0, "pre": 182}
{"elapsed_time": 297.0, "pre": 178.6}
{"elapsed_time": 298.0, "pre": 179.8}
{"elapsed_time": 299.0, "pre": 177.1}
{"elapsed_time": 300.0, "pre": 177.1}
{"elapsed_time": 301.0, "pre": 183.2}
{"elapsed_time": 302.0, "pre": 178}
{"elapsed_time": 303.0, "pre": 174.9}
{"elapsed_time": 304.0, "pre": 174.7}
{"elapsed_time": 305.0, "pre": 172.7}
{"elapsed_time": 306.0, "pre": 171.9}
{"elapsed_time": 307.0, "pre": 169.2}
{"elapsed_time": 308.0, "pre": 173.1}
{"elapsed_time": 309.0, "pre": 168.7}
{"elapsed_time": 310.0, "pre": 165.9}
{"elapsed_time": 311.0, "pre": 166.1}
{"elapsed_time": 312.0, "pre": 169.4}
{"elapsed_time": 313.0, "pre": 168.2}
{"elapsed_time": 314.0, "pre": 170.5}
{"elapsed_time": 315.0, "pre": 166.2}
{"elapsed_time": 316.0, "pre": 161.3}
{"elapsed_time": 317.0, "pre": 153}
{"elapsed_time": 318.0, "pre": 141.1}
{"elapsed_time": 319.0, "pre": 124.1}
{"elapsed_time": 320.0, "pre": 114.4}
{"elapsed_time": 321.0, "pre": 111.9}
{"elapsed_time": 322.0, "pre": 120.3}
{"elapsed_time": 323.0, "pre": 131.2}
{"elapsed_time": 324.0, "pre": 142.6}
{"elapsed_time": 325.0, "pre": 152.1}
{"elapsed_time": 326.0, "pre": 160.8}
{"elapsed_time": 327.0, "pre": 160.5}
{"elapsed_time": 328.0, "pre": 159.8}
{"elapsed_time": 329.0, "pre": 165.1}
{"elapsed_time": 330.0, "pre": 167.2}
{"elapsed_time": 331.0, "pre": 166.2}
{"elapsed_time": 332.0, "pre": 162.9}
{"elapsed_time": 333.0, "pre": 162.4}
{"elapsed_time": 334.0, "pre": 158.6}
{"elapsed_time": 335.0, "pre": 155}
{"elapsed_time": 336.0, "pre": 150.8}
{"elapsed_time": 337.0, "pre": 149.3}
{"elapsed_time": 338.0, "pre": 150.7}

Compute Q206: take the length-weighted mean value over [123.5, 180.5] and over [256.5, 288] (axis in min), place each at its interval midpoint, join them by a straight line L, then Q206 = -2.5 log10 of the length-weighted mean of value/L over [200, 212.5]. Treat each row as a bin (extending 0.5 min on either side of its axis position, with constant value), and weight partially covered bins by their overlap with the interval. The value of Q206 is 0.29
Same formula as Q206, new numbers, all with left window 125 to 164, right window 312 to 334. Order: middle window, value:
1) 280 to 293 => -0.21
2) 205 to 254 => 0.31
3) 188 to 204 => 0.02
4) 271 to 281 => -0.18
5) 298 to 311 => -0.14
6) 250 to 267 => -0.05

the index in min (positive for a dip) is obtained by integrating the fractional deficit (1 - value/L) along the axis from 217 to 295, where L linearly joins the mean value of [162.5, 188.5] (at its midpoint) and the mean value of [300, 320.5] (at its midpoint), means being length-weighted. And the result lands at 9.5 min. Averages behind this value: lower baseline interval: 186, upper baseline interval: 164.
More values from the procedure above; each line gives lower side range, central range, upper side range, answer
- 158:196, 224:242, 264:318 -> 6.85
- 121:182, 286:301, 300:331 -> -2.15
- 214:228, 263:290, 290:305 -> -4.67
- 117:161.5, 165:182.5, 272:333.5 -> -2.65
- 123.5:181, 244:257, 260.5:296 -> 1.16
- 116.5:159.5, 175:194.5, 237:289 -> -1.30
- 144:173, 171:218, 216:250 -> -2.18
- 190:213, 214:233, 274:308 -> 8.33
